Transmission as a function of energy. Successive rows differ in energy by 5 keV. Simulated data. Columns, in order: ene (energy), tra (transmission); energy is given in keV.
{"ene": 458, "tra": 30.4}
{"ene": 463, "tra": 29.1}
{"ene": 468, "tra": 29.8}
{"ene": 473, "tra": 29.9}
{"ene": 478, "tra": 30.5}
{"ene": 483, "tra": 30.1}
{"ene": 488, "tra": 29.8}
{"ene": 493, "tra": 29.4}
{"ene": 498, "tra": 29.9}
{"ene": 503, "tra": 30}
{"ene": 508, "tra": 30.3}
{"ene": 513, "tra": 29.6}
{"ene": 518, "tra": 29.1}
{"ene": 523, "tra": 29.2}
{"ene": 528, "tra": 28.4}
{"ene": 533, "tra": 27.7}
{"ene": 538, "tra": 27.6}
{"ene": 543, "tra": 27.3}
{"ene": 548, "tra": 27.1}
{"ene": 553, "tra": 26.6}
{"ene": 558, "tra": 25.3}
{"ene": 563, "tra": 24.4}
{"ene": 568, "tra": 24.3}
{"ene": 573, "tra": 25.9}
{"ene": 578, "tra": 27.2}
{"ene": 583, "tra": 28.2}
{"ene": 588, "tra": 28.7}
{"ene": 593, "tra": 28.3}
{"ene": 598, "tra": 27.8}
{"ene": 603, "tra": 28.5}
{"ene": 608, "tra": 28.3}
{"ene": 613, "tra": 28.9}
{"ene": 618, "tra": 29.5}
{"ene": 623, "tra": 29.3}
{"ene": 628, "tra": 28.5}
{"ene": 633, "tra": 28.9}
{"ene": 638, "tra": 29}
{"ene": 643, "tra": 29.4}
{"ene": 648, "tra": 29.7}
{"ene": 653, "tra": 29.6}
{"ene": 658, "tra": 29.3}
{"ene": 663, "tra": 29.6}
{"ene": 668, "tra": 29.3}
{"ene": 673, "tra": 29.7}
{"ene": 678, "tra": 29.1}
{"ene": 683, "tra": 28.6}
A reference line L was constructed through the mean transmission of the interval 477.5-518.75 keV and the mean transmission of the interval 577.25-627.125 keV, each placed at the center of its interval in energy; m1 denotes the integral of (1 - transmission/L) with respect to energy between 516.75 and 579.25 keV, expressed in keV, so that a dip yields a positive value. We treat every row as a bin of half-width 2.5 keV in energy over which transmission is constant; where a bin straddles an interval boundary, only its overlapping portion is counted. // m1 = 5.0 keV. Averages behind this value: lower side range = 29.9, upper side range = 28.5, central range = 26.9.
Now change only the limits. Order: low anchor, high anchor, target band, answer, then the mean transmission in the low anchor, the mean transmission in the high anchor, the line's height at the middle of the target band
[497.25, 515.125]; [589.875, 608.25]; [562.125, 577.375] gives 1.89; 30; 28.2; 28.8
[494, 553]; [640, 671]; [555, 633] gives 4.10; 28.7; 29.5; 29.1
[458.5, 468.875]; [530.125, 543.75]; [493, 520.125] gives -1.28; 29.6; 27.6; 28.4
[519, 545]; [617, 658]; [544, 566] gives 1.89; 28.1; 29.2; 28.4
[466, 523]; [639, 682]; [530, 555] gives 2.03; 29.8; 29.4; 29.7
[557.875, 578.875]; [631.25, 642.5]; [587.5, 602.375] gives -0.83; 25.3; 29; 26.7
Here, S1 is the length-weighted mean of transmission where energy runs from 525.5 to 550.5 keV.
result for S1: 27.6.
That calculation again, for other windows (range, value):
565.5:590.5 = 26.9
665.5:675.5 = 29.5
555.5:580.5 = 25.4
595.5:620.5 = 28.6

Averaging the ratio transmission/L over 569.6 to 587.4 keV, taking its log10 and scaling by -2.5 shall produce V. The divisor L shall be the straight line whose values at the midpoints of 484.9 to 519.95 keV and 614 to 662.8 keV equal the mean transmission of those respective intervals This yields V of 0.090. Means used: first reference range 29.7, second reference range 29.3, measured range 27.1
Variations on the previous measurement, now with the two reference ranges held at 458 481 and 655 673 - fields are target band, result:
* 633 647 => 0.01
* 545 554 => 0.11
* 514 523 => 0.02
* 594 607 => 0.05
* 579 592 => 0.05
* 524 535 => 0.06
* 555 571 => 0.20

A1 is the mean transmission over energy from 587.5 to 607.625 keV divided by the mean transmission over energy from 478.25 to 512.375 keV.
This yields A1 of 0.94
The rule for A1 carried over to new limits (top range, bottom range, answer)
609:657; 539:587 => 1.11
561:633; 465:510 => 0.93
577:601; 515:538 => 0.99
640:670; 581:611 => 1.04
